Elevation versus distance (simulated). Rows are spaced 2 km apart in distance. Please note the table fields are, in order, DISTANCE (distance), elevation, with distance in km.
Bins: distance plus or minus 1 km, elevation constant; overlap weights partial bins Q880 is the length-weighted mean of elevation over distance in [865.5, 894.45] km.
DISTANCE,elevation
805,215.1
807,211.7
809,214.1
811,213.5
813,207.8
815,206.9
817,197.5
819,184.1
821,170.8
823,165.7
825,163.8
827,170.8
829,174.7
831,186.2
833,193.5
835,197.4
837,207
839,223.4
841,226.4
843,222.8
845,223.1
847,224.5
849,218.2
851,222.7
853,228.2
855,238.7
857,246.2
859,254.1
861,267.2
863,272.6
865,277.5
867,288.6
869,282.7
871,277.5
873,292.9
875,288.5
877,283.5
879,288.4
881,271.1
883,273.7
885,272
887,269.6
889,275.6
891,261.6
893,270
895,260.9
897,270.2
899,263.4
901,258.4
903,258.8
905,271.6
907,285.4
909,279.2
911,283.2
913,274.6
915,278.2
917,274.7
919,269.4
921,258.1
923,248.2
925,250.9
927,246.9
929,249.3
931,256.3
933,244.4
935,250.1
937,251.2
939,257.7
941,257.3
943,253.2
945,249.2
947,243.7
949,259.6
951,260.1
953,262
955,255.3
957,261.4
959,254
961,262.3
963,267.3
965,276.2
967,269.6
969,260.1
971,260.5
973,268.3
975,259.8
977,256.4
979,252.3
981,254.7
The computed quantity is 278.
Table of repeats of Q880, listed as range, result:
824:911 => 249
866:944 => 268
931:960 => 254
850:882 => 268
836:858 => 226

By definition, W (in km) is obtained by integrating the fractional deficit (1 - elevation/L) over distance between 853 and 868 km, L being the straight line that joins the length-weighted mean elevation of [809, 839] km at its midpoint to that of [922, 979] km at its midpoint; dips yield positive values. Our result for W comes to -3.7 km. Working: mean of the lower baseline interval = 191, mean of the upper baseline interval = 257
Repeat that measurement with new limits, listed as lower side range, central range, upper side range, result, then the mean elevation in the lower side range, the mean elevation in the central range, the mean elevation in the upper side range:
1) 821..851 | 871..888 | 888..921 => -2.5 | 200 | 280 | 271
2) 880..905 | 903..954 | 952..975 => 0.9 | 267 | 261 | 263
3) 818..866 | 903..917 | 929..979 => -2.1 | 215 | 277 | 258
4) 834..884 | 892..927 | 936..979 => -1.6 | 252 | 267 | 259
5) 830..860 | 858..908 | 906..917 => -3.9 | 221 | 273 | 280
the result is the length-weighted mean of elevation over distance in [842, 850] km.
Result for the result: 222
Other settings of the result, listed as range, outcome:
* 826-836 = 185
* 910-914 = 279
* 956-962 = 259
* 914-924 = 266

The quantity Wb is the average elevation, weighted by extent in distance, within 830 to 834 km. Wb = 190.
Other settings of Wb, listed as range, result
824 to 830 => 170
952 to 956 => 259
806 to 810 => 213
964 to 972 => 267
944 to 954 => 255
